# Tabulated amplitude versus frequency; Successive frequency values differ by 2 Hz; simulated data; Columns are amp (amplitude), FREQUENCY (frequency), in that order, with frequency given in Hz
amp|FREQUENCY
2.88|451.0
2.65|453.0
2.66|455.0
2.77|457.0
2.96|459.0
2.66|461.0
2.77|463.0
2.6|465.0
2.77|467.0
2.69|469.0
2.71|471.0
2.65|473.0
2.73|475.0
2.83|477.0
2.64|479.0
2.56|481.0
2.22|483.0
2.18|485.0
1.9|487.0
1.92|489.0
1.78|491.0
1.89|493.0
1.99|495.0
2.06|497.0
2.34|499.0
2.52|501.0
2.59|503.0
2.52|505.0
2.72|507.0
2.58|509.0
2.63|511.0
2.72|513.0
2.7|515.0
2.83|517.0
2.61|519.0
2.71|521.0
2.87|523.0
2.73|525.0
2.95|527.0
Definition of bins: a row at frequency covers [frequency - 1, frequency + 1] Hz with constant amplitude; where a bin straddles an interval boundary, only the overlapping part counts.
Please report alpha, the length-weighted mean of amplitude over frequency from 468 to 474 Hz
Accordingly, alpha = 2.68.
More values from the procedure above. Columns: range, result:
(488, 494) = 1.86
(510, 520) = 2.7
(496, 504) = 2.38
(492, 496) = 1.94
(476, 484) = 2.56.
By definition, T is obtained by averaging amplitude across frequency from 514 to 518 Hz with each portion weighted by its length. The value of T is 2.77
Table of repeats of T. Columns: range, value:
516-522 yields 2.72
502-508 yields 2.61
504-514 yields 2.63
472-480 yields 2.71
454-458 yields 2.71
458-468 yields 2.75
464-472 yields 2.69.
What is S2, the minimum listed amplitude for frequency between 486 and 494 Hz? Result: 1.78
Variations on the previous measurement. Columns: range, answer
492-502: 1.89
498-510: 2.34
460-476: 2.6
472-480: 2.64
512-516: 2.7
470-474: 2.65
